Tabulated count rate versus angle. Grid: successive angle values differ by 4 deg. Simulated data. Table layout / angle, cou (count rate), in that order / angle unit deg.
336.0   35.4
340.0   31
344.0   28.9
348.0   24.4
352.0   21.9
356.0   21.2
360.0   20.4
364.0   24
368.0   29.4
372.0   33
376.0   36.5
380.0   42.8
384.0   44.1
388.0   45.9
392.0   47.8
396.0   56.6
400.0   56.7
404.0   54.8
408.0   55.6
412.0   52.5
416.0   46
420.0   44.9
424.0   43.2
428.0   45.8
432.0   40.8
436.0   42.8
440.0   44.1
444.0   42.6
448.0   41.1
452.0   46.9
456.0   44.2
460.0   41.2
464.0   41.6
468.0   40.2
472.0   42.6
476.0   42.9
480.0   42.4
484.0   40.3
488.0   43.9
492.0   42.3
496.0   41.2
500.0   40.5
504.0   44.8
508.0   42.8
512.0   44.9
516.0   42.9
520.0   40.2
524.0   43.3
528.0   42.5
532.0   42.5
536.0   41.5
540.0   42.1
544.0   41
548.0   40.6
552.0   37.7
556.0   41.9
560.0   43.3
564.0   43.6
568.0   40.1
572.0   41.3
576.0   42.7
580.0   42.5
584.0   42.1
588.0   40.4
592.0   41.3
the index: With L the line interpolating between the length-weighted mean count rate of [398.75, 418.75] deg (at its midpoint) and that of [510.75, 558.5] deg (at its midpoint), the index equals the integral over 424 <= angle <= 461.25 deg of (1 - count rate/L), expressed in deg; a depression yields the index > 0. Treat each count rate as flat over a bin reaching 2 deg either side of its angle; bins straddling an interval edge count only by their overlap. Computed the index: 4.8 deg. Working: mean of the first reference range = 52.7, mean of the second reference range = 41.7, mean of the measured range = 43.3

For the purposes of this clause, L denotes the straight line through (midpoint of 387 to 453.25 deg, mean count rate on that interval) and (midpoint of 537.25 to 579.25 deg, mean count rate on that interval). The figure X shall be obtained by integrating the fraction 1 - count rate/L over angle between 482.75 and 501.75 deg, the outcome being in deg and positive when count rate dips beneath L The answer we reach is 1.1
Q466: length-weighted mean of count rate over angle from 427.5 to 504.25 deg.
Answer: 42.5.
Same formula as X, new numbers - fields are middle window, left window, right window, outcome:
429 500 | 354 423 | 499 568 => -0.7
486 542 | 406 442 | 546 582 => 0.9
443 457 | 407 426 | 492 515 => 0.7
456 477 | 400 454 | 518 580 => 1.5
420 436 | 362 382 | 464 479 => -2.3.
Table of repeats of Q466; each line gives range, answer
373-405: 47.5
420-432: 43.9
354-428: 42.1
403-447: 46.3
